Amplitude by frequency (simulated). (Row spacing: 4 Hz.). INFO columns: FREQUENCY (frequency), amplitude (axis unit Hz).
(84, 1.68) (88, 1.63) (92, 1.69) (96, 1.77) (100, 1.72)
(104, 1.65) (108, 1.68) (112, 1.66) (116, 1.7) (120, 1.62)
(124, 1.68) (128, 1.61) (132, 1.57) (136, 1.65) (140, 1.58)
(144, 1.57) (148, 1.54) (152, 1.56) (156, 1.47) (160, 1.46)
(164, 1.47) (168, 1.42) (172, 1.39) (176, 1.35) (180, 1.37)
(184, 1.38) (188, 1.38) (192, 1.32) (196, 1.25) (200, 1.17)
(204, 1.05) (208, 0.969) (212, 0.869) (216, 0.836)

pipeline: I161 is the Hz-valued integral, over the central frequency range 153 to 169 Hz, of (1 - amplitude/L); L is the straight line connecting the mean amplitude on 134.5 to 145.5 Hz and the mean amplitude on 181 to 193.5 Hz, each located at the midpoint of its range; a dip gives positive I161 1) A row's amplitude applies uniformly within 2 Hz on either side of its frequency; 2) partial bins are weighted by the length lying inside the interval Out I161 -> 0.32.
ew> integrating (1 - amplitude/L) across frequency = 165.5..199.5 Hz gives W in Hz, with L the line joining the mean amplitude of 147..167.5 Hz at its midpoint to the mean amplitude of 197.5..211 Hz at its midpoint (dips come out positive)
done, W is -2.6 Hz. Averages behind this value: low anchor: 1.49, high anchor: 1.06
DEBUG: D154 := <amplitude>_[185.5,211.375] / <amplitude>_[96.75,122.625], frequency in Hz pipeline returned 0.7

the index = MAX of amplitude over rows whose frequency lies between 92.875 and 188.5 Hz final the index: 1.77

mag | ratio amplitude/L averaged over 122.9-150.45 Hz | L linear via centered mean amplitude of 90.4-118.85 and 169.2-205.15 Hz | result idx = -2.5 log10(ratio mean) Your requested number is -0.04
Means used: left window 1.69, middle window 1.6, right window 1.3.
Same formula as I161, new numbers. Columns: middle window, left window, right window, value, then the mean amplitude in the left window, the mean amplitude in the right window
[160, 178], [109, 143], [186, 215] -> -0.91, 1.63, 1.13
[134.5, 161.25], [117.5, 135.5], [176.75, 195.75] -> -0.36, 1.62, 1.35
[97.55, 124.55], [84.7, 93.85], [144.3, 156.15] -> -0.94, 1.66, 1.54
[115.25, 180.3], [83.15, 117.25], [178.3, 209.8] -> -3.22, 1.69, 1.24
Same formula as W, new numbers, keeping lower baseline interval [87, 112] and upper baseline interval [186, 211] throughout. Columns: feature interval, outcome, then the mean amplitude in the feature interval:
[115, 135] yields -1.0 Hz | 1.63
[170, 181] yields -0.6 Hz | 1.37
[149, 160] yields -0.8 Hz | 1.51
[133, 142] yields -0.7 Hz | 1.61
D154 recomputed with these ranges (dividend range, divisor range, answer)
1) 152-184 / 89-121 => 0.84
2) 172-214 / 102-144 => 0.75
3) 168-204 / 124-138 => 0.81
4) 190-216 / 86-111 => 0.64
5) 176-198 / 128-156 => 0.85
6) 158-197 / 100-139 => 0.84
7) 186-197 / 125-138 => 0.82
